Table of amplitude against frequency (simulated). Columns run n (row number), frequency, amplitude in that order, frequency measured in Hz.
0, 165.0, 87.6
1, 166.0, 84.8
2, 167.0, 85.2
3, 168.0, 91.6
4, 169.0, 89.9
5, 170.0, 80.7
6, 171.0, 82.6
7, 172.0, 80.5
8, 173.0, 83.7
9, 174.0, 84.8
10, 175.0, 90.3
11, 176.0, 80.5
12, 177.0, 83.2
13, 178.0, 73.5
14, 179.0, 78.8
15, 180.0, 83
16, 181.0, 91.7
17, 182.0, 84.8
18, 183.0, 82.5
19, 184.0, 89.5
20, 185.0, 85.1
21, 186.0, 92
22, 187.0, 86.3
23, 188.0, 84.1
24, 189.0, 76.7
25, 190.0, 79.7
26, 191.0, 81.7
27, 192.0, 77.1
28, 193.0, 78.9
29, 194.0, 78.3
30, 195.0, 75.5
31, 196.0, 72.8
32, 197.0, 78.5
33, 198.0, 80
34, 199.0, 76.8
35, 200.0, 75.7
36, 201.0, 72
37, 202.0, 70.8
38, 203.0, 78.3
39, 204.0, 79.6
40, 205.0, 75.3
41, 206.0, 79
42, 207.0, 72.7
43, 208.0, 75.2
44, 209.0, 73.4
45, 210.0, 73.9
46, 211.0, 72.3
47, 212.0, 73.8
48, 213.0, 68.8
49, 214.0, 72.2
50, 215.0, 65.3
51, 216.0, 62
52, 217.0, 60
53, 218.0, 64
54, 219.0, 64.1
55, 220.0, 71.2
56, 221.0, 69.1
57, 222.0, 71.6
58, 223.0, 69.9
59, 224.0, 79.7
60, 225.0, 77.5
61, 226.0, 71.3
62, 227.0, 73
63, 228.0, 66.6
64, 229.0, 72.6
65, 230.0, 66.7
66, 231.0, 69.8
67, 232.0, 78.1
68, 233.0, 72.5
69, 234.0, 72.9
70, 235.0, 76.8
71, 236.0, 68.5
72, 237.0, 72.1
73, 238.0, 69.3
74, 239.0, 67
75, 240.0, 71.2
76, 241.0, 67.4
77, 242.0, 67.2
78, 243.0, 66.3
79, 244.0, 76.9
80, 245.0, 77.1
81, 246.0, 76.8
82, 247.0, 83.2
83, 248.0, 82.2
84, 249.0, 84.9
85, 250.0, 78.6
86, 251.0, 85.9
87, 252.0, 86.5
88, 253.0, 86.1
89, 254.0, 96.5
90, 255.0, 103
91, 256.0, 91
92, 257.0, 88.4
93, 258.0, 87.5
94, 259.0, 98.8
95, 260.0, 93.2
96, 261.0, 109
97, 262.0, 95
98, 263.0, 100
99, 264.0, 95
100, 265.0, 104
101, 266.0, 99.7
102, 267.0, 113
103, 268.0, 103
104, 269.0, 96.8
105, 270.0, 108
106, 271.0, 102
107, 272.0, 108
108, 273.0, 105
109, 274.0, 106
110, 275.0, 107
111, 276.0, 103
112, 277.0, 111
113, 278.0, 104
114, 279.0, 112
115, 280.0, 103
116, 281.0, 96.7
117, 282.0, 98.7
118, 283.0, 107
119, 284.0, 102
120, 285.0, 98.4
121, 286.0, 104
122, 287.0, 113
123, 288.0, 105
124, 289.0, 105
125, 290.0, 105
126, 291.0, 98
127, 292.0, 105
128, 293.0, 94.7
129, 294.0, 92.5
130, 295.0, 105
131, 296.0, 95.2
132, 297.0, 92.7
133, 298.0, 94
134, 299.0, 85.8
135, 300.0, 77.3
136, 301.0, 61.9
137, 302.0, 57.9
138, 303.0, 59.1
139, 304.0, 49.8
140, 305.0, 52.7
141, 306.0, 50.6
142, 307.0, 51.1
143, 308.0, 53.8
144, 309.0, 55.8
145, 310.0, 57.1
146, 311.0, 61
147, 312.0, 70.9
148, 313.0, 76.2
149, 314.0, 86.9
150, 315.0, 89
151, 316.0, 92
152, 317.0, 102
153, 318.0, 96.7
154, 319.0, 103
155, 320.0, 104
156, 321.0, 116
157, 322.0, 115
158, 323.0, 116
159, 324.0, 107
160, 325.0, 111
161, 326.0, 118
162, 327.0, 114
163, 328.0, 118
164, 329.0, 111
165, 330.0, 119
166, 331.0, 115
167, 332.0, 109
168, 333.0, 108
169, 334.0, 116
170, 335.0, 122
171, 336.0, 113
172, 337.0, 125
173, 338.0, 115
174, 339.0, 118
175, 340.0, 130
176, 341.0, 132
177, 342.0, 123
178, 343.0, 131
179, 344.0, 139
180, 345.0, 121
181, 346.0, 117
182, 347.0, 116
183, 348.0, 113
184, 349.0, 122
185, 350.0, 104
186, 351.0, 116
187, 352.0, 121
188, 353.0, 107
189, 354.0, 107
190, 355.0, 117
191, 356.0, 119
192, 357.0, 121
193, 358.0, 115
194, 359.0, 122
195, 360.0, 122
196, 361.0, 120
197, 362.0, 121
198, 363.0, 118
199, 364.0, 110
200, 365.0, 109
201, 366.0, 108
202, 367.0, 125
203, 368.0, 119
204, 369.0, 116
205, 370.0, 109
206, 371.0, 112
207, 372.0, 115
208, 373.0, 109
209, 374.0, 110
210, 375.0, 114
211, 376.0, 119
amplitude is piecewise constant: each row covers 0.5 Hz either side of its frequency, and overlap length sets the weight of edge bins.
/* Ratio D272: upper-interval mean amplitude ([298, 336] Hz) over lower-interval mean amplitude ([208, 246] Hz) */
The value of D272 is 1.27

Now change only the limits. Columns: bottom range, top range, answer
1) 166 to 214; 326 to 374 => 1.46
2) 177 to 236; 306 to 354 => 1.40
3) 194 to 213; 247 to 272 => 1.27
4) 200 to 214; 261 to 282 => 1.40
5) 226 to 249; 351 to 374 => 1.59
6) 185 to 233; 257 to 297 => 1.37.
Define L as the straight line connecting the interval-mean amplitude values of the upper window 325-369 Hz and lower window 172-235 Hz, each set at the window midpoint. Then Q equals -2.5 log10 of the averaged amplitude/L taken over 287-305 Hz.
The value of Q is 0.179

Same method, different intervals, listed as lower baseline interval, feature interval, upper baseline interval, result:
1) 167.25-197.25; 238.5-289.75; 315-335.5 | 0.04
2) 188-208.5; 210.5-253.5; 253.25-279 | 0.22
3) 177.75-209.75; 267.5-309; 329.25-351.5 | 0.14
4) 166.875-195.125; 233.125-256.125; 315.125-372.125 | 0.22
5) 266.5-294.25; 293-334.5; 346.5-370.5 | 0.22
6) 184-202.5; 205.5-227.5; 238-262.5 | 0.15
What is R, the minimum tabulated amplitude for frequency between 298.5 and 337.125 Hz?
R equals 49.8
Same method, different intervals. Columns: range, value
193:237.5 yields 60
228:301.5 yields 61.9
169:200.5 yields 72.8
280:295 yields 92.5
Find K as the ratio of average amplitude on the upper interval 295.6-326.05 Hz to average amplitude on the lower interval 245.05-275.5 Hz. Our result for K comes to 0.86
